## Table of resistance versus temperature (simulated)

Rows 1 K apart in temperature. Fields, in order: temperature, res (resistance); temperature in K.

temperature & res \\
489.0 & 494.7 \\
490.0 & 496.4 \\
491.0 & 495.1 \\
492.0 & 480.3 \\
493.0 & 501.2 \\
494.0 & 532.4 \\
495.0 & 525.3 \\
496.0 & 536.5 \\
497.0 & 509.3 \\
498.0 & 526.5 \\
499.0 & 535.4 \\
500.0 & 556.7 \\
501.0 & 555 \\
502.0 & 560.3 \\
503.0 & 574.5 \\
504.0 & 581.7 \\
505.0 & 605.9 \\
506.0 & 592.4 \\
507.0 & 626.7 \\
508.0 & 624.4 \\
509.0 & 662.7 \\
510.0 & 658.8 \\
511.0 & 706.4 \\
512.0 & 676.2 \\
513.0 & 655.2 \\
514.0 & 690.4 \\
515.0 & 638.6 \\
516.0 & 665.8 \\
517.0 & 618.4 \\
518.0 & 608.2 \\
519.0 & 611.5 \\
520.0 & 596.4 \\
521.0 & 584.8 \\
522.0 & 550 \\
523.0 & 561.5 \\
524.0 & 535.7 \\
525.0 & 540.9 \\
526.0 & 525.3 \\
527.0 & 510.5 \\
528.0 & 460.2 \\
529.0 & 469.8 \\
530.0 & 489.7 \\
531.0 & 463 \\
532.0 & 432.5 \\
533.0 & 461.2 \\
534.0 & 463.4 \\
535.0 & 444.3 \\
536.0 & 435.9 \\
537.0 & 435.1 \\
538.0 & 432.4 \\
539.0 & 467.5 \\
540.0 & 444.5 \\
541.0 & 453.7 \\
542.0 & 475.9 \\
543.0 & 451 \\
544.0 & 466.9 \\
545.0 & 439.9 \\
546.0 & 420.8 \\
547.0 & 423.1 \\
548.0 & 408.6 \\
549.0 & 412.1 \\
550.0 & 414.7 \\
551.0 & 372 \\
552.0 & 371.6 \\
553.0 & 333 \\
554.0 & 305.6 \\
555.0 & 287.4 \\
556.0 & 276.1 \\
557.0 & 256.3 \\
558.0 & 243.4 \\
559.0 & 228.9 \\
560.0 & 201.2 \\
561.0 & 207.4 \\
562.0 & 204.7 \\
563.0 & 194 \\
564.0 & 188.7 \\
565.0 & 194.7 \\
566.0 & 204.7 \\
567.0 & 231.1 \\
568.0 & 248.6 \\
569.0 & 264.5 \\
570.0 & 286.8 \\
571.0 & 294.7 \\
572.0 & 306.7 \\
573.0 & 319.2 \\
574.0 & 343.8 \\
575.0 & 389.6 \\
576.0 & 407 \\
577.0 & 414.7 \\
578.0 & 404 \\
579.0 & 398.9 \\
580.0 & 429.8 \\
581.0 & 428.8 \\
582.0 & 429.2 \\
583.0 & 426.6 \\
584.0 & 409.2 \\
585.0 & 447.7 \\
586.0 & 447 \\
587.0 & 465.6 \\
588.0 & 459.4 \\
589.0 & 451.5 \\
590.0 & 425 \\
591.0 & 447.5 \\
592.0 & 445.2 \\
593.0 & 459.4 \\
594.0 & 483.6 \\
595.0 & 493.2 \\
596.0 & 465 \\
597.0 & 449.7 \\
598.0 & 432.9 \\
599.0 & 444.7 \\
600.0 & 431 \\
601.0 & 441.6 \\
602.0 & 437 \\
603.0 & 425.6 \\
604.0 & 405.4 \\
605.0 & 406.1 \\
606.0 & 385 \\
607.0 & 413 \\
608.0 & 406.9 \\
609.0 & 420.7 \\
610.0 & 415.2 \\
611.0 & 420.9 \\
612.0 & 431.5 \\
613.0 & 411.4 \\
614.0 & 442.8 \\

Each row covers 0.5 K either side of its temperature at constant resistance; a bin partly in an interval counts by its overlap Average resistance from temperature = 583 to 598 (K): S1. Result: 452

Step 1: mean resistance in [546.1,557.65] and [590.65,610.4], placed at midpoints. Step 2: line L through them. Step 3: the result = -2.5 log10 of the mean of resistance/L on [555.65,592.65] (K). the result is 0.17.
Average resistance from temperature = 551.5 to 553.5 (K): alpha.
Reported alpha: 352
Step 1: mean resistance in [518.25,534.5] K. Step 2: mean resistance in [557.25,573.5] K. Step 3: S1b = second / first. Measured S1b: 0.5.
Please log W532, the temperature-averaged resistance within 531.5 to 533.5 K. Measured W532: 447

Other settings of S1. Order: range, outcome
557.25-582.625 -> 299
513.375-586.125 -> 410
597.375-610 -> 421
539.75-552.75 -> 425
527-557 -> 420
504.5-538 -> 562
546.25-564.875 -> 296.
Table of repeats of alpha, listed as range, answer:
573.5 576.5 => 380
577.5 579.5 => 401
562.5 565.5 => 192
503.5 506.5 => 593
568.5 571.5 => 282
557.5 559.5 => 236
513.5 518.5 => 644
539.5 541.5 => 449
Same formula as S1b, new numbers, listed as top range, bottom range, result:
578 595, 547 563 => 1.46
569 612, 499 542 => 0.75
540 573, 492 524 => 0.54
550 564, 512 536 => 0.49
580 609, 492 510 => 0.77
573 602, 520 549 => 0.91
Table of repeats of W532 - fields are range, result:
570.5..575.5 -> 331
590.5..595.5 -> 466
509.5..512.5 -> 680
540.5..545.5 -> 457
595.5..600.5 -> 445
